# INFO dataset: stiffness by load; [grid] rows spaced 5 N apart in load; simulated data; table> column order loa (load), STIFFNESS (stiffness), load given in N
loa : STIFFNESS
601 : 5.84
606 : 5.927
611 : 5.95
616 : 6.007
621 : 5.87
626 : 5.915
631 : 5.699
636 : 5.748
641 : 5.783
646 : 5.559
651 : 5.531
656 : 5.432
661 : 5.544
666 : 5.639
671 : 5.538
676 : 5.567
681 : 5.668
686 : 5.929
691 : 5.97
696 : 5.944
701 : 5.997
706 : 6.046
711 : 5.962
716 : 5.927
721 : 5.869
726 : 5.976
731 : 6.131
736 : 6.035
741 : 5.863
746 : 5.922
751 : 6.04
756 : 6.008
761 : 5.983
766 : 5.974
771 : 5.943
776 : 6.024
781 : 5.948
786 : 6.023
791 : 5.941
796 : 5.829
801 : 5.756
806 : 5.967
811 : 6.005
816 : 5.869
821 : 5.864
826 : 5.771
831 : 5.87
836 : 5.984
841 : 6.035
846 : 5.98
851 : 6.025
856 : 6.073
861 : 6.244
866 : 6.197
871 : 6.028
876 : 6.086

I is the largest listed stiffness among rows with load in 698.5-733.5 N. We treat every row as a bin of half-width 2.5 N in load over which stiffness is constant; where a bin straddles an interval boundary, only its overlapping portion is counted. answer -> 6.131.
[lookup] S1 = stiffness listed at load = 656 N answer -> 5.432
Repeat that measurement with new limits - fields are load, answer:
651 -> 5.531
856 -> 6.073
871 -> 6.028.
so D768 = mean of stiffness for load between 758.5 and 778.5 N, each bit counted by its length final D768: 5.98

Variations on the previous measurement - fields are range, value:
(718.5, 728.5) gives 5.92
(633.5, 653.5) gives 5.66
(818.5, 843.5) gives 5.9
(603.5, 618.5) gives 5.96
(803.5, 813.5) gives 5.99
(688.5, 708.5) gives 5.99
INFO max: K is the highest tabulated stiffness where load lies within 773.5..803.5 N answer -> 6.024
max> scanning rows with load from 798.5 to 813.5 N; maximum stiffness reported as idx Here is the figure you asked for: 6.005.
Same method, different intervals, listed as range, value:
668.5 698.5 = 5.97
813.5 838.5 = 5.984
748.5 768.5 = 6.04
